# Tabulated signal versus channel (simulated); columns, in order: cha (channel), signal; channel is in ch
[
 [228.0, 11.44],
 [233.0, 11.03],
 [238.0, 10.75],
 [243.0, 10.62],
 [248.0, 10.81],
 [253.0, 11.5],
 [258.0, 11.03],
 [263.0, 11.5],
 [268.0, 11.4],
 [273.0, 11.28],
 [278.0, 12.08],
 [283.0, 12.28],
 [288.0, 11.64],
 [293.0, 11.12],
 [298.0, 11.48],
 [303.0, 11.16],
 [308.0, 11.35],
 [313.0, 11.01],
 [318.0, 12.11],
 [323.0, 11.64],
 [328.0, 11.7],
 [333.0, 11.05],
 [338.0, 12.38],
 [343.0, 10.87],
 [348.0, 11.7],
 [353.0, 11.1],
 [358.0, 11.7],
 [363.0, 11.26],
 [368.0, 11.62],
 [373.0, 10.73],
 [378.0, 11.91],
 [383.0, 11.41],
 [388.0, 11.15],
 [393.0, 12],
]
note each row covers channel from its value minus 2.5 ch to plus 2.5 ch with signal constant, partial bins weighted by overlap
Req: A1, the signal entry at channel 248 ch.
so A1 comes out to 10.81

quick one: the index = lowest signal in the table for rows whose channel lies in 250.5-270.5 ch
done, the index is 11.03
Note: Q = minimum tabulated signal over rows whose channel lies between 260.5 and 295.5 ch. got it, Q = 11.12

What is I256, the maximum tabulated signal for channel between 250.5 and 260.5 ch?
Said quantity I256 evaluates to 11.5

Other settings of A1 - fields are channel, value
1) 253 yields 11.5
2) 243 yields 10.62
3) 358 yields 11.7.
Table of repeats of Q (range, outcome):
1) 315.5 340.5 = 11.05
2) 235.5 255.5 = 10.62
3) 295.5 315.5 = 11.01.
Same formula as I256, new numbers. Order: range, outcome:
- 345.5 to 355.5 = 11.7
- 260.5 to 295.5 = 12.28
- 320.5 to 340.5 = 12.38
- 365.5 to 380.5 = 11.91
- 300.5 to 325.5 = 12.11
